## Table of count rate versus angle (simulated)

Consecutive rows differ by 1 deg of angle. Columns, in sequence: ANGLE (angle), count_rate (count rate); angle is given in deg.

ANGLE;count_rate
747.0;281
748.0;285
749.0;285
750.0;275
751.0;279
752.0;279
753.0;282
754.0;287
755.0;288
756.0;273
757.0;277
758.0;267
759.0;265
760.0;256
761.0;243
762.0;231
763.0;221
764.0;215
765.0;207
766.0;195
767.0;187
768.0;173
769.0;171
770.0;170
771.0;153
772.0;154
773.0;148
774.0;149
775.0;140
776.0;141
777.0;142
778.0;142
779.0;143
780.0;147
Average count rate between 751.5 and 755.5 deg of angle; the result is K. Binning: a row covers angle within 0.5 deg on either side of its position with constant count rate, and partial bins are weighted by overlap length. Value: 284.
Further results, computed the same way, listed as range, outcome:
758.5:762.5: 249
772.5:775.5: 146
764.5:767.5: 196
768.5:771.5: 165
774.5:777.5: 141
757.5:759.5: 266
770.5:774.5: 151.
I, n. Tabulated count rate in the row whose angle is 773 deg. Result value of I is 148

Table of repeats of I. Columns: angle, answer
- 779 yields 143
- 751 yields 279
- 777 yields 142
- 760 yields 256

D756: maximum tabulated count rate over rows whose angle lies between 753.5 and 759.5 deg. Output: 288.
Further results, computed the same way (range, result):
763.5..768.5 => 215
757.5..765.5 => 267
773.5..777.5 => 149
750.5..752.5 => 279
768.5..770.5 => 171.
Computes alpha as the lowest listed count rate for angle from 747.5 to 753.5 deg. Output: 275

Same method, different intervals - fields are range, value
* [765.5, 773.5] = 148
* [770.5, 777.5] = 140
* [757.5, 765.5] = 207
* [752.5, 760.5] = 256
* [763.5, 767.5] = 187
